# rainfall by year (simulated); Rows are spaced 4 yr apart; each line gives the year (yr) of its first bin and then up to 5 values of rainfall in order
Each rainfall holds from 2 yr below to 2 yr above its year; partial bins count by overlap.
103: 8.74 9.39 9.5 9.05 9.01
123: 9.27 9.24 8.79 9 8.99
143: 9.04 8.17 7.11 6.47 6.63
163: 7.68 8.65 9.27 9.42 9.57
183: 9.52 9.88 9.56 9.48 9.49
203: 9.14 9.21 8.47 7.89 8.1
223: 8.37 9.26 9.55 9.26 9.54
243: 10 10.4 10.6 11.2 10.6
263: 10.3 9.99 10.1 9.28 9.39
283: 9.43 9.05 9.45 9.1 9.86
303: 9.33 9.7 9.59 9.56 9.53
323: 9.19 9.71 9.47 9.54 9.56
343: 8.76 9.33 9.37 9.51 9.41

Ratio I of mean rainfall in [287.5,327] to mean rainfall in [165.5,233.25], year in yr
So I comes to 1.04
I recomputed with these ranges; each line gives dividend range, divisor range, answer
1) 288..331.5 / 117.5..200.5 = 1.08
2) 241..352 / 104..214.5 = 1.10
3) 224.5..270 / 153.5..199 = 1.14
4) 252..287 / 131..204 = 1.15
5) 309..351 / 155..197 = 1.06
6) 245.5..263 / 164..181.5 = 1.17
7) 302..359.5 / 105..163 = 1.11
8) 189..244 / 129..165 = 1.14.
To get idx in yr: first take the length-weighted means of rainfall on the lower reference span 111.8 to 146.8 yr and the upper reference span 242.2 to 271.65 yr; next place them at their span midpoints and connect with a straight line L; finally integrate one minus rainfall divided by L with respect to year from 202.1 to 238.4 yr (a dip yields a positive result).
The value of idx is 4.4 yr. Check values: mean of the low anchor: 9.02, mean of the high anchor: 10.4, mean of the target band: 8.82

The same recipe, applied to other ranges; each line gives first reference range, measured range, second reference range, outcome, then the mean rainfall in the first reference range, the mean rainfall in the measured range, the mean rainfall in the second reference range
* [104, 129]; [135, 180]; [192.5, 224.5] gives 3.7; 9.22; 8.28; 8.79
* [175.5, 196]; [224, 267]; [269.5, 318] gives -2.2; 9.59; 10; 9.48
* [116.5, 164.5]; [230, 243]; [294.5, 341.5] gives -0.8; 8.3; 9.53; 9.52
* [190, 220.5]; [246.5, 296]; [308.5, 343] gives -3.8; 8.91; 9.92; 9.48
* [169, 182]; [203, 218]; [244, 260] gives 2.1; 9.43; 8.58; 10.7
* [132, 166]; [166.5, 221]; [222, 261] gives -1.6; 7.94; 9.13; 9.92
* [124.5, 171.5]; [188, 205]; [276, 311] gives -1.6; 8.23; 9.44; 9.42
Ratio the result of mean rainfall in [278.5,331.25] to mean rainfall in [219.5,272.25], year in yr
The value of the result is 0.96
